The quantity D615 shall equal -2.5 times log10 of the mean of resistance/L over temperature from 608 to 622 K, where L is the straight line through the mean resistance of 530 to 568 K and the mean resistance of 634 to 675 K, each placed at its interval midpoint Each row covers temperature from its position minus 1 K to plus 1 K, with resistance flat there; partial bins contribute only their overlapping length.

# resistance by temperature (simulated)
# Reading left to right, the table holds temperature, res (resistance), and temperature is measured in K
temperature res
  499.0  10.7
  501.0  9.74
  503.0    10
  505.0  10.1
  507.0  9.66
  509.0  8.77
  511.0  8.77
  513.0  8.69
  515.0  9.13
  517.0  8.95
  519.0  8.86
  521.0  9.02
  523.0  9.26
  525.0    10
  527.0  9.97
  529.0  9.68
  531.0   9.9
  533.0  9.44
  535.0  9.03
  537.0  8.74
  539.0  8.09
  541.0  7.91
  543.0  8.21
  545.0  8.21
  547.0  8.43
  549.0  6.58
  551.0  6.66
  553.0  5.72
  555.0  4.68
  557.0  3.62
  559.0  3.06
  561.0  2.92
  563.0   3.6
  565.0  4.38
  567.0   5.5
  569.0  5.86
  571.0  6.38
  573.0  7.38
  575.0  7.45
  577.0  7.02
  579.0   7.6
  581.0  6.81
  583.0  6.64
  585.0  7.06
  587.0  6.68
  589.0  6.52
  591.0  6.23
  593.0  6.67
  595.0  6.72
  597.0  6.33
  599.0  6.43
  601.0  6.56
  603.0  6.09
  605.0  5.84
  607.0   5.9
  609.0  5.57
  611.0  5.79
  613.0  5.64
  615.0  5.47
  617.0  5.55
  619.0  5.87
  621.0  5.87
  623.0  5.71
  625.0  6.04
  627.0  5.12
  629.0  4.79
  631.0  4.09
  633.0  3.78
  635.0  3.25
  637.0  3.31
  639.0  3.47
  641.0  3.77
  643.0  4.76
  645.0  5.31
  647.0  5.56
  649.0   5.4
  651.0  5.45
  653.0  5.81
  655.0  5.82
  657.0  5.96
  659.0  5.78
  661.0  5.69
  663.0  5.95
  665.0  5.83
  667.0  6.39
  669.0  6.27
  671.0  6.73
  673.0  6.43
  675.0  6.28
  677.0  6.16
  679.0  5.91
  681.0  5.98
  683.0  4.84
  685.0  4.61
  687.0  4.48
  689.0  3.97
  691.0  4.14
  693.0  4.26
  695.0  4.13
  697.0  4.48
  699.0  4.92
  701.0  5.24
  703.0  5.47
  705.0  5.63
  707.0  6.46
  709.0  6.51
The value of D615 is 0.026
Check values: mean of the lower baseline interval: 6.56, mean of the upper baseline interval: 5.37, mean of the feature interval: 5.68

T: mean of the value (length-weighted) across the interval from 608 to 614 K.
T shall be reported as 5.67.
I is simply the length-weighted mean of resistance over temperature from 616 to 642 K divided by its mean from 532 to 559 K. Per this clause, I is 0.65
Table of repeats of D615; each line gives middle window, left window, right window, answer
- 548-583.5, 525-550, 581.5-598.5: 0.31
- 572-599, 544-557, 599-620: -0.12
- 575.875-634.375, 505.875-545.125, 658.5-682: 0.24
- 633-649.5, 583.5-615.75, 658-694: 0.34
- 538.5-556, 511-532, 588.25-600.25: 0.17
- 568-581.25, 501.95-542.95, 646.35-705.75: 0.14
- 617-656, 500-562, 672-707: 0.24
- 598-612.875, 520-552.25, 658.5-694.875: 0.18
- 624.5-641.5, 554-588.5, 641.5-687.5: 0.35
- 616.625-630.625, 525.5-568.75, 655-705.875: 0.10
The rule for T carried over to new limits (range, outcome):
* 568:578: 6.82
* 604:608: 5.87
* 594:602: 6.51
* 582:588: 6.79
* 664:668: 6.11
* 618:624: 5.82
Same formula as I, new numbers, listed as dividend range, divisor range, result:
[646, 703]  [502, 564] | 0.69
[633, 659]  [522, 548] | 0.54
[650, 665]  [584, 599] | 0.88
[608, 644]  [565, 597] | 0.74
